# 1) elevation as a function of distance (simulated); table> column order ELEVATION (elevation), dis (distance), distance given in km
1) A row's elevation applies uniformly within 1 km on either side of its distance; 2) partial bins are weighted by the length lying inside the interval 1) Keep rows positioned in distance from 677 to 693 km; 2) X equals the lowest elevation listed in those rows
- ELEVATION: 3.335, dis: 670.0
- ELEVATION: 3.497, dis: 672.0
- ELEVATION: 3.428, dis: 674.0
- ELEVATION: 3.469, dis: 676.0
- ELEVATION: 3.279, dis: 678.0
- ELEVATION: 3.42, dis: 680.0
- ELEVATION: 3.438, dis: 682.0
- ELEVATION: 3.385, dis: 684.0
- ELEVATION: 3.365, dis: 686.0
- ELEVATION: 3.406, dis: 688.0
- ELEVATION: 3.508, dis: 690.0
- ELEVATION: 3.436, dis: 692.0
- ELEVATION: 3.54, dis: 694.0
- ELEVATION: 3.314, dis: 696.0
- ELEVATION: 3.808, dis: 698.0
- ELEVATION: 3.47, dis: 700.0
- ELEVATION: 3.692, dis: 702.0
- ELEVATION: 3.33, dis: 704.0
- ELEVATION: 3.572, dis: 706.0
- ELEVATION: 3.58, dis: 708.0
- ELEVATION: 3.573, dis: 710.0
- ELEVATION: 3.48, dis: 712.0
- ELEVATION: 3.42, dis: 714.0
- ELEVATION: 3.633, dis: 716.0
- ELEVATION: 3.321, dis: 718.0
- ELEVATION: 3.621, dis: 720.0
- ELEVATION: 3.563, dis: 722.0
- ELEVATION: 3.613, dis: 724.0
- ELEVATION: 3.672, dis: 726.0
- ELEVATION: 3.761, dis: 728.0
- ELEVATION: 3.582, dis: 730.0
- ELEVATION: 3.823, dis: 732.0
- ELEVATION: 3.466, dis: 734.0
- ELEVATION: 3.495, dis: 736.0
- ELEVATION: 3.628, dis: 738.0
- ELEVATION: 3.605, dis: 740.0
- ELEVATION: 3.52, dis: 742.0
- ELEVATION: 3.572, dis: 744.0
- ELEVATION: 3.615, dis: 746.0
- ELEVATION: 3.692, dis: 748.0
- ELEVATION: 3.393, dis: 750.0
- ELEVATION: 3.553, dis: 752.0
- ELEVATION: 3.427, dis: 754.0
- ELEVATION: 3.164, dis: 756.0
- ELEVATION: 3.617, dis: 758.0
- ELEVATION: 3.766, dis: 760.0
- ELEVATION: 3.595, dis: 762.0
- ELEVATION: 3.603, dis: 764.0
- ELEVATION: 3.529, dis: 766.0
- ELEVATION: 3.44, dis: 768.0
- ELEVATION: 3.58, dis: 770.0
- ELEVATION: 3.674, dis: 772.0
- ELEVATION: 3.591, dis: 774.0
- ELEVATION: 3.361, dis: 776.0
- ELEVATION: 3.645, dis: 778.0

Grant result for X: 3.279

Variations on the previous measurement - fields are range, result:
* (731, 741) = 3.466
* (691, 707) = 3.314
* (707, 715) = 3.42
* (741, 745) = 3.52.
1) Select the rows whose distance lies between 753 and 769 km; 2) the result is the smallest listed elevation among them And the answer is 3.164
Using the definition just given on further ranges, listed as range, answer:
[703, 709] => 3.33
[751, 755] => 3.427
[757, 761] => 3.617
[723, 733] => 3.582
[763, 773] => 3.44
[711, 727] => 3.321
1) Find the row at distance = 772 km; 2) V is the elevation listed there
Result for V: 3.674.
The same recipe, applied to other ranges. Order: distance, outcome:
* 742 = 3.52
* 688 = 3.406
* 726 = 3.672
